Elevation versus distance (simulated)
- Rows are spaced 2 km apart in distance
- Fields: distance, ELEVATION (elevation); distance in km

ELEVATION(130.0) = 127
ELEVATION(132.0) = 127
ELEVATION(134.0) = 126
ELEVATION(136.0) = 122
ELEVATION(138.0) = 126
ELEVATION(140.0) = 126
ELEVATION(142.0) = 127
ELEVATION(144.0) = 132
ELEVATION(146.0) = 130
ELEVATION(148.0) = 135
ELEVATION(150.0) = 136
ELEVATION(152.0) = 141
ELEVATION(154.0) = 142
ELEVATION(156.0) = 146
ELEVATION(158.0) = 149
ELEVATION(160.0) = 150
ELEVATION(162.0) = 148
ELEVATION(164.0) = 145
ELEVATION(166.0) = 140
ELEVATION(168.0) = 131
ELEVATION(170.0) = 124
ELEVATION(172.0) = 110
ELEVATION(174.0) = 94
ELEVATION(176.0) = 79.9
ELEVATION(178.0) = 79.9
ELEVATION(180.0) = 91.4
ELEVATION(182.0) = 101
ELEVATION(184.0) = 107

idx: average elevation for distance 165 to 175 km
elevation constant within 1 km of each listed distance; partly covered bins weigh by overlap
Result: 120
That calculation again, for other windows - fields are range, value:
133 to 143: 125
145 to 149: 132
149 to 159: 143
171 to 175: 102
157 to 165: 148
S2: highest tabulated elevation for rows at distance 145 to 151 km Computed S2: 136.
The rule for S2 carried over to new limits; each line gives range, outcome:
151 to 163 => 150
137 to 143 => 127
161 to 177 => 148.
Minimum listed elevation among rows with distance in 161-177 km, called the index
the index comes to 79.9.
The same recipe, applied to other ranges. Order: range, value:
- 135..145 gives 122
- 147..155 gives 135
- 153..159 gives 142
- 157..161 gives 149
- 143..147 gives 130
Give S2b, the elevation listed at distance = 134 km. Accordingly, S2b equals 126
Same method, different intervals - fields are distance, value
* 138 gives 126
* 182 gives 101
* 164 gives 145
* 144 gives 132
